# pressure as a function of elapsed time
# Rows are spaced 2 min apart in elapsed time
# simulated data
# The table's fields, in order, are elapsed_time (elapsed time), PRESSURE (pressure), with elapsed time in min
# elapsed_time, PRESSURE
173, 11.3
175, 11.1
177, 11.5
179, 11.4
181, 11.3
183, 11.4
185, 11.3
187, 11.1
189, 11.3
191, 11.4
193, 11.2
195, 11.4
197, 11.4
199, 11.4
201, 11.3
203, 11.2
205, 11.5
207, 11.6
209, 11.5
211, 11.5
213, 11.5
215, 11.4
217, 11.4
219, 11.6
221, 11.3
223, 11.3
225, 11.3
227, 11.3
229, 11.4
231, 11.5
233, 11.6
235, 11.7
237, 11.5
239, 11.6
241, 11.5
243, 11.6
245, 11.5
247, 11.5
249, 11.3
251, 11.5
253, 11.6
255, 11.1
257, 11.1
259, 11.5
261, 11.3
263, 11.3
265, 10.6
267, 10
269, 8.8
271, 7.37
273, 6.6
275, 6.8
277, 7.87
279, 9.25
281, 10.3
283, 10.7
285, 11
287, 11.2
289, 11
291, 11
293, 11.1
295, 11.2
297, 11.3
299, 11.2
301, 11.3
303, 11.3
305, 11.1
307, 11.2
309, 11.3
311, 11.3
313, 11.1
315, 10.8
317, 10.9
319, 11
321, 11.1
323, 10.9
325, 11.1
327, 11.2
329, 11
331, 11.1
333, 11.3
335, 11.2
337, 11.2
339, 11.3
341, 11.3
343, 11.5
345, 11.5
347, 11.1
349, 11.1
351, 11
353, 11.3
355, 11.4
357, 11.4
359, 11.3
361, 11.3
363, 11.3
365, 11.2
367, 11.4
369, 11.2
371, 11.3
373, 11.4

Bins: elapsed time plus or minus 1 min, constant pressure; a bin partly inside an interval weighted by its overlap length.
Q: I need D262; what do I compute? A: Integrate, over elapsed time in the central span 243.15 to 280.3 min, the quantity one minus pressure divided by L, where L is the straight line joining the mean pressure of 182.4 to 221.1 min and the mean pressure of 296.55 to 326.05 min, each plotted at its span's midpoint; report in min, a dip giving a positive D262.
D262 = 3.8 min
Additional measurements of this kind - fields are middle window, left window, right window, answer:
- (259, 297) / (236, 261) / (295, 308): 4.64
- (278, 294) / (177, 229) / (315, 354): 0.77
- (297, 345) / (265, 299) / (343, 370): -2.77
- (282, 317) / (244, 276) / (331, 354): -1.29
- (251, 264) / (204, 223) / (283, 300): -0.08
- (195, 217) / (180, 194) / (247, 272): -0.61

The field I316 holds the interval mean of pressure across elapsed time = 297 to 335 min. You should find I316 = 11.1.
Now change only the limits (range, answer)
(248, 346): 10.7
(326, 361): 11.2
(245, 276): 10.2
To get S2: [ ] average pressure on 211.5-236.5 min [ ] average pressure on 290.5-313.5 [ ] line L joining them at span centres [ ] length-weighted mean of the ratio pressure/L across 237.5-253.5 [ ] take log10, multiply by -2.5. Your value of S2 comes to -0.01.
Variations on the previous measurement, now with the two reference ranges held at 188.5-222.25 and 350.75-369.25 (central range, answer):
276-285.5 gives 0.16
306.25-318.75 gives 0.02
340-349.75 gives 0.00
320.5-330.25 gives 0.03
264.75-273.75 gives 0.31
